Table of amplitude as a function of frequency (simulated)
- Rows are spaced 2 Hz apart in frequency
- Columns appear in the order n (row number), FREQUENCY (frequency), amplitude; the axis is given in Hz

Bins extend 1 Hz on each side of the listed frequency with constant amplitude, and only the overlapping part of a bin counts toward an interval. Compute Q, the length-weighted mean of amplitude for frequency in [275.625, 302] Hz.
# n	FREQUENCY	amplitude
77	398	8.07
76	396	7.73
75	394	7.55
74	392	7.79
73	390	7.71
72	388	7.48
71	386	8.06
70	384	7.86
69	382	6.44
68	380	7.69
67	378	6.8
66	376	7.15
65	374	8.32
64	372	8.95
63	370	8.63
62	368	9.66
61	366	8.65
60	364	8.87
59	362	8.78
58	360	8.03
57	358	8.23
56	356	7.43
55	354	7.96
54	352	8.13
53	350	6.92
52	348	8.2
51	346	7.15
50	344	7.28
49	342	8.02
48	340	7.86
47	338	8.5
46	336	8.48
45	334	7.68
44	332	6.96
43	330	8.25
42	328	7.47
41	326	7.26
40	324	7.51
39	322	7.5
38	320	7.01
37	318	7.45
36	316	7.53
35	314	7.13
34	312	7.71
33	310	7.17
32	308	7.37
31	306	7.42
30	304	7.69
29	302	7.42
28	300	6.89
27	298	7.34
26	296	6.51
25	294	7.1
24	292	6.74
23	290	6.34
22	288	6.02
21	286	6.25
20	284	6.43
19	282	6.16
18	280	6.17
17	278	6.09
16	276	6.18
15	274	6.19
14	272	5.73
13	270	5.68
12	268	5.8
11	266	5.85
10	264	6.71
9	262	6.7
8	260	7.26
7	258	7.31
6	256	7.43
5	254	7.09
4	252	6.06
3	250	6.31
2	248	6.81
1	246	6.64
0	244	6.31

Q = 6.52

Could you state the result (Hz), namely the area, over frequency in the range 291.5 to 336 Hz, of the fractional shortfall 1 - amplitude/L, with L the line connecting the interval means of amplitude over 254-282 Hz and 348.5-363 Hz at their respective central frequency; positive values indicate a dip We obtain -0.9 Hz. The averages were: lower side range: 6.41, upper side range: 7.94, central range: 7.36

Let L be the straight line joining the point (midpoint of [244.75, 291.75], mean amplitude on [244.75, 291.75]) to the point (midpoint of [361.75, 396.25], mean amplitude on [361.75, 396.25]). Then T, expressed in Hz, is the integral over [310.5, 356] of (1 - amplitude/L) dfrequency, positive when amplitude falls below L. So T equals -1.8 Hz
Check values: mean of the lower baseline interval 6.41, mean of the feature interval 7.62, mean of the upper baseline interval 8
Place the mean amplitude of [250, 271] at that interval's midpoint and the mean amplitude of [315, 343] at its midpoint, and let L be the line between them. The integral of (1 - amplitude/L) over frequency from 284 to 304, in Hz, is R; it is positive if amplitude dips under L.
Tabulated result 1.0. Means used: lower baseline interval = 6.58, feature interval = 6.77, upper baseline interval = 7.68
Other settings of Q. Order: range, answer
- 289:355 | 7.45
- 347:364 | 8.01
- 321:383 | 7.9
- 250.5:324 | 6.77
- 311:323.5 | 7.39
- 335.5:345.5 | 7.96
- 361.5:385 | 8.14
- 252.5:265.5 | 7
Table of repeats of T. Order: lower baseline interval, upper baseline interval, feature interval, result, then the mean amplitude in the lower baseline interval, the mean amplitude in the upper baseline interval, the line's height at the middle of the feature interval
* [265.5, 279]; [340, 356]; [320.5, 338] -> -1.0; 5.93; 7.66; 7.24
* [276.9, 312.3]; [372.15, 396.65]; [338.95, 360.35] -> -1.3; 6.8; 7.59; 7.29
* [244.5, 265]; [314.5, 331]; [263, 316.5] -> 3.9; 6.82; 7.49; 7.16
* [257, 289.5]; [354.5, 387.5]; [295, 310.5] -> -0.9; 6.28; 8.09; 6.83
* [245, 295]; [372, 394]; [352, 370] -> -2.6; 6.44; 7.6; 7.37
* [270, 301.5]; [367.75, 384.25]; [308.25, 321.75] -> -0.9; 6.4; 7.87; 6.88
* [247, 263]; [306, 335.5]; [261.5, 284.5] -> 3.0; 6.87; 7.45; 7.03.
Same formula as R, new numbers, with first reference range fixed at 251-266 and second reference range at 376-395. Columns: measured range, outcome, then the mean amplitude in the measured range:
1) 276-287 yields 1.2 Hz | 6.22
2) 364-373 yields -1.9 Hz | 8.96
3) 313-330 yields -0.6 Hz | 7.41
